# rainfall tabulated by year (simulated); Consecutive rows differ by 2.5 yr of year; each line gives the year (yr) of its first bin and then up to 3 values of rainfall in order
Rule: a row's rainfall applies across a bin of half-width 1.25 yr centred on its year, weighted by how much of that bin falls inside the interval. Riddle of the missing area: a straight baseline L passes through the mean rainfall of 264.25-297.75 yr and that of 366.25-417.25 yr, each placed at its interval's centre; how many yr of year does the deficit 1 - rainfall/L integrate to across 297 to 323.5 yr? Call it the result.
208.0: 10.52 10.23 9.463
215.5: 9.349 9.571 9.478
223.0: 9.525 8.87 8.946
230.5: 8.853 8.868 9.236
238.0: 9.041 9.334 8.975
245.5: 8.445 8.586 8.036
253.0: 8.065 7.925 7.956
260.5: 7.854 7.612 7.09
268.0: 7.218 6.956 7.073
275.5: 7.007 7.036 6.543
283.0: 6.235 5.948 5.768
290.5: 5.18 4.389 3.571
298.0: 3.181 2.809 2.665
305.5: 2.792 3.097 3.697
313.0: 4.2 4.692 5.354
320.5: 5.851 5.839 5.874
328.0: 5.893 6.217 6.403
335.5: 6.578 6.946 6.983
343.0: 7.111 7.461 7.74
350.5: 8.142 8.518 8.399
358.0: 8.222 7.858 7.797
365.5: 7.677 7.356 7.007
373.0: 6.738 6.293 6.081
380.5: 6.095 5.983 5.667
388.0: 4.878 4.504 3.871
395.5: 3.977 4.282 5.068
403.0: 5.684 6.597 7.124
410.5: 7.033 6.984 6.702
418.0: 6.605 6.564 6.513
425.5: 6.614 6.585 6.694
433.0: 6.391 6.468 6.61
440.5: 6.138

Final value 9.0 yr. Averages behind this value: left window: 6.07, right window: 5.92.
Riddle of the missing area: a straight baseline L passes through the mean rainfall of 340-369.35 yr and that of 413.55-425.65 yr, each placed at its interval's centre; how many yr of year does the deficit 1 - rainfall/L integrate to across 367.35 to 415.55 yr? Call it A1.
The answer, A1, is 8.5 yr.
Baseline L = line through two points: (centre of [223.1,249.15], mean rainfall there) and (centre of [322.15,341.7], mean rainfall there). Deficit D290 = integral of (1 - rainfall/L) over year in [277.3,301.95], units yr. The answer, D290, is 8.3 yr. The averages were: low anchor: 8.94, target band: 5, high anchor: 6.35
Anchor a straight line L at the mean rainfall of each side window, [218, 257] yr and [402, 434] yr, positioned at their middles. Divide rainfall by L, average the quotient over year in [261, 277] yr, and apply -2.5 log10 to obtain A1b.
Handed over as 0.18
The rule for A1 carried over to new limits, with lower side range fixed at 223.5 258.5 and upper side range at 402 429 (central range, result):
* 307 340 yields 9.5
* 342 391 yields 1.5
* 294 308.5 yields 9.0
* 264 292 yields 5.8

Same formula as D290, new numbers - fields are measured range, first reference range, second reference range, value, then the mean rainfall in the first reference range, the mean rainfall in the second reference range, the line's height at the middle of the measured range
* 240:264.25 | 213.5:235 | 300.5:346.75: -0.4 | 9.19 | 5.35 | 8.12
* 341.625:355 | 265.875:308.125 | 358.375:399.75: -4.7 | 5.24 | 6.04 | 5.77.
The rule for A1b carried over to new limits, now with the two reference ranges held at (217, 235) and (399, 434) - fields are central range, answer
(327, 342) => 0.17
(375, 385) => 0.16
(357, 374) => -0.05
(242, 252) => 0.05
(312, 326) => 0.43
